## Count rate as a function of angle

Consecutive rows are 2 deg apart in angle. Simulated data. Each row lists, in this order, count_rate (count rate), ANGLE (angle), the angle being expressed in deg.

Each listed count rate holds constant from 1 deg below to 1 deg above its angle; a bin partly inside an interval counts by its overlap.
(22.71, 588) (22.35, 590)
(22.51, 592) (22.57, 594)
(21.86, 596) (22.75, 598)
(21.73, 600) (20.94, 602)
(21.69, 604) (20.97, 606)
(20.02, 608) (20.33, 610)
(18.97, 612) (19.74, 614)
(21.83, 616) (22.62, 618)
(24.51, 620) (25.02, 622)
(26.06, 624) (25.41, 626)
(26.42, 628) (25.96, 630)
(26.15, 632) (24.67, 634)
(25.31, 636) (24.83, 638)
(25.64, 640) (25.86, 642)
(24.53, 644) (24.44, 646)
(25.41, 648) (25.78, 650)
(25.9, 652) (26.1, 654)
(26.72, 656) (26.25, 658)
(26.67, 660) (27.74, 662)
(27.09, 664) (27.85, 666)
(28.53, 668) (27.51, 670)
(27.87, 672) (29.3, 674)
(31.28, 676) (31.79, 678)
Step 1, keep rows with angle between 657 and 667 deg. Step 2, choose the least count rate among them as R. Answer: 26.25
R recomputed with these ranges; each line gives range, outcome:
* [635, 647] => 24.44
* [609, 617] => 18.97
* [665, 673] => 27.51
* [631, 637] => 24.67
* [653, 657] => 26.1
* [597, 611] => 20.02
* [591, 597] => 21.86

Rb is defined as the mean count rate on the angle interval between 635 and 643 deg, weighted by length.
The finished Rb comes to 25.4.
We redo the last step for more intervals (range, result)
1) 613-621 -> 22.2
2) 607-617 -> 20.2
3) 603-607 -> 21.3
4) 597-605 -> 21.8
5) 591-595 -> 22.5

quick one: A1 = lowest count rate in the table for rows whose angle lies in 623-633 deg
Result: 25.41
